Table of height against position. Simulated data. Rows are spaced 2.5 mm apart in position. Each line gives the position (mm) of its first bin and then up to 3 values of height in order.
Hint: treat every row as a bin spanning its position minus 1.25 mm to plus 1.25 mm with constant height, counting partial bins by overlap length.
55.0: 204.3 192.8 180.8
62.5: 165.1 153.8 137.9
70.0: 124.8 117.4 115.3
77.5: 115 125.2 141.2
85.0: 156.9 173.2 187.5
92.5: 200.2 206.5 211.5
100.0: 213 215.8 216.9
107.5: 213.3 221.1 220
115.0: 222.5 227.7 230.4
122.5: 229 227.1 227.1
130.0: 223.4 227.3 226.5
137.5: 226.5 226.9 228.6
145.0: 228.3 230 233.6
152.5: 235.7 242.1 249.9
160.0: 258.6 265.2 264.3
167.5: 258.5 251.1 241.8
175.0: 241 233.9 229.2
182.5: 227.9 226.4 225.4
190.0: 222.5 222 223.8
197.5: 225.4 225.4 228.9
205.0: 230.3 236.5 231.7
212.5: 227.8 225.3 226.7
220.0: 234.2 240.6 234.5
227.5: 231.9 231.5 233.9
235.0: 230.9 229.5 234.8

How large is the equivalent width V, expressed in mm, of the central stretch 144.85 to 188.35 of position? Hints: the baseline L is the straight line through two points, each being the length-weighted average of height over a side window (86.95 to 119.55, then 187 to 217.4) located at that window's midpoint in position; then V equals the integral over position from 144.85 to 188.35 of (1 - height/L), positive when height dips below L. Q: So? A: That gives -4.01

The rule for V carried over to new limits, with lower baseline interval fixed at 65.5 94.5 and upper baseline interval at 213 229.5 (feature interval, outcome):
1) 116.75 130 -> -4.21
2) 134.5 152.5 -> -4.29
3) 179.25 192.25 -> -0.95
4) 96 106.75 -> -3.66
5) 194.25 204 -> -0.33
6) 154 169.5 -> -4.77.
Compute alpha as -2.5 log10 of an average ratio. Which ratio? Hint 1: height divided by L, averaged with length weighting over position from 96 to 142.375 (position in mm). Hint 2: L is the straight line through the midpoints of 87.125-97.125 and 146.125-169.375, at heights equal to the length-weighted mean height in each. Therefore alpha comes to -0.03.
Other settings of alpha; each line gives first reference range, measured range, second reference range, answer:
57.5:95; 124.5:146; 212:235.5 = -0.22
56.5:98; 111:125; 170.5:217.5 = -0.23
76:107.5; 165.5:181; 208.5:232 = -0.15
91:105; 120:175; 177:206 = -0.09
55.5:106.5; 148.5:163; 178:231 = -0.20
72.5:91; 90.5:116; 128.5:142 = -0.21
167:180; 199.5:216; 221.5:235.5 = 0.04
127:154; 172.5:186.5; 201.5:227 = -0.01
